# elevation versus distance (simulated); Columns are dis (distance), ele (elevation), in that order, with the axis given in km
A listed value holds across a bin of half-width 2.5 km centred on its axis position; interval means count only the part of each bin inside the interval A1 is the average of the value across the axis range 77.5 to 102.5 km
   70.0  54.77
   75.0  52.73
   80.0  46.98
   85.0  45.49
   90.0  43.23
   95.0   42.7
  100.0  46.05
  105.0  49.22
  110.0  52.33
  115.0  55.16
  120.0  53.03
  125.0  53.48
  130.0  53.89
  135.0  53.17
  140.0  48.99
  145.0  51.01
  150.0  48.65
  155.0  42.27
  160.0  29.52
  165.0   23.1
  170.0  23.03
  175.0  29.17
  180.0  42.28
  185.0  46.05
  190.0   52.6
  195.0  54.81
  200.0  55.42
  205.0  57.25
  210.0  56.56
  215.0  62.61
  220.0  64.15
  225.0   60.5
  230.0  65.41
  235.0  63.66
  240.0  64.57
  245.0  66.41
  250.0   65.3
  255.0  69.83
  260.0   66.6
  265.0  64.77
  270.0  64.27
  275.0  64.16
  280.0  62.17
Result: 44.9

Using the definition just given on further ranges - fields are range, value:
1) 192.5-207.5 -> 55.8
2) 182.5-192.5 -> 49.3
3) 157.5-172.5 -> 25.2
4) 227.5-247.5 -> 65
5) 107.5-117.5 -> 53.7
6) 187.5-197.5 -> 53.7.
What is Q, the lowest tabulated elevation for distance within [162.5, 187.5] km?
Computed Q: 23.03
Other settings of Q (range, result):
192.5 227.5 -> 54.81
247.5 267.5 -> 64.77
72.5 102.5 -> 42.7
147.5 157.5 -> 42.27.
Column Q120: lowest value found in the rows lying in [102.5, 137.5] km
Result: 49.22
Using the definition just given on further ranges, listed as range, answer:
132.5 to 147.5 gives 48.99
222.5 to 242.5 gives 60.5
